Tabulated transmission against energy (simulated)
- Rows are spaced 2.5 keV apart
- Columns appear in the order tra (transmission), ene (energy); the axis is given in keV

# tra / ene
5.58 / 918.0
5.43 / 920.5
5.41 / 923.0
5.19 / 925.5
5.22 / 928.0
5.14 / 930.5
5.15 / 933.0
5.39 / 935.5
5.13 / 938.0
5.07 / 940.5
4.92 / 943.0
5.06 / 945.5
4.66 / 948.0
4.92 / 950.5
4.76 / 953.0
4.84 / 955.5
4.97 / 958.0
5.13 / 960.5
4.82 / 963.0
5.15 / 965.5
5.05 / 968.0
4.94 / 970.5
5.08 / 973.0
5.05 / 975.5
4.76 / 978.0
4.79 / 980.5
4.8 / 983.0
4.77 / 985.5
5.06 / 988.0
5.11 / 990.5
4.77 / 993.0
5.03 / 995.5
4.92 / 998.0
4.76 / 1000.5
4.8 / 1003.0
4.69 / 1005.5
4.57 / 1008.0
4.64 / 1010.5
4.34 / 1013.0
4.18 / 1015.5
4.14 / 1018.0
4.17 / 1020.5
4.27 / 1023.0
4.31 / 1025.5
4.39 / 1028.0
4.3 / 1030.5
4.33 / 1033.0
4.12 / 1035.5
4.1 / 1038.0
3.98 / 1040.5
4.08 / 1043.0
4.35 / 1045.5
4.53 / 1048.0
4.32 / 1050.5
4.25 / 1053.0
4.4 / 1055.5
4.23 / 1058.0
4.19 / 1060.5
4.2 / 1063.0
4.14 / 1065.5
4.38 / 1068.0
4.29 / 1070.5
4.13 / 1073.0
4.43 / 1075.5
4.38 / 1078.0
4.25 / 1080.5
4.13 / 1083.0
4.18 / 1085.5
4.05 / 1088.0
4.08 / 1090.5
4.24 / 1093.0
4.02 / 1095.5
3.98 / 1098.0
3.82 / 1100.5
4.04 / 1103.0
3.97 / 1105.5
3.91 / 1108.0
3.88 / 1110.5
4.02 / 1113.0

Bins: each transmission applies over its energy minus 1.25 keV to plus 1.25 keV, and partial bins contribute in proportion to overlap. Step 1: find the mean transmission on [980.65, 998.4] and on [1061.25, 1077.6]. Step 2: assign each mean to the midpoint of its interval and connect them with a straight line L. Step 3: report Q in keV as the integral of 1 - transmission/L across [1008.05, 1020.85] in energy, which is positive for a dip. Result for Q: 1.0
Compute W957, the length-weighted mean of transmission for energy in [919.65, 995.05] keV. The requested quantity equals 5.02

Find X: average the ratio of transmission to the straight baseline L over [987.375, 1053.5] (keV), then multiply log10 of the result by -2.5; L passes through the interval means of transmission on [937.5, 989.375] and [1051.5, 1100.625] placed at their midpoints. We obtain 0.03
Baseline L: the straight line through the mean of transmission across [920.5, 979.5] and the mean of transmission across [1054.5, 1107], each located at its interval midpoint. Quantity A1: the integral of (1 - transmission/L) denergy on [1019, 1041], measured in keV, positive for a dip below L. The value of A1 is 1.4 keV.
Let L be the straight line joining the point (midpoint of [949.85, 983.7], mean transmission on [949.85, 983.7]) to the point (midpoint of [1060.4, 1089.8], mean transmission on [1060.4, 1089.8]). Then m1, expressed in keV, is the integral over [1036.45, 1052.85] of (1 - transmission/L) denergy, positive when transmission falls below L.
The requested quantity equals 0.7 keV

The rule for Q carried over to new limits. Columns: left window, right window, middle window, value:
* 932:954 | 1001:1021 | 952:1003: -2.12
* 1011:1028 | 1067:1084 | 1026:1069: 0.22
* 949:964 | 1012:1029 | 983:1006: -1.85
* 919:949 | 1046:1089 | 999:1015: 0.18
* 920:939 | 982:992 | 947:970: 0.75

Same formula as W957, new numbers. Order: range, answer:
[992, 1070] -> 4.38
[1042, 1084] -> 4.28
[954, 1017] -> 4.84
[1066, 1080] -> 4.31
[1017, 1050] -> 4.24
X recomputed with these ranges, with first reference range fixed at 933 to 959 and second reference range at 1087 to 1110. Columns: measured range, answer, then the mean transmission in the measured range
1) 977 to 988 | -0.015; 4.81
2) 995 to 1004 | -0.052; 4.87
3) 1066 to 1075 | -0.021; 4.27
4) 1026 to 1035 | 0.030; 4.32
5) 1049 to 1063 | 0.001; 4.28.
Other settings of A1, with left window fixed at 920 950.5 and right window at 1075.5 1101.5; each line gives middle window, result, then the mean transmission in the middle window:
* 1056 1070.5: 0.2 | 4.24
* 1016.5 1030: 0.9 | 4.26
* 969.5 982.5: -0.1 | 4.92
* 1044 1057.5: 0.1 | 4.36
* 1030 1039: 0.6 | 4.21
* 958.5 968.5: -0.2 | 5.03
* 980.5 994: -0.3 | 4.89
